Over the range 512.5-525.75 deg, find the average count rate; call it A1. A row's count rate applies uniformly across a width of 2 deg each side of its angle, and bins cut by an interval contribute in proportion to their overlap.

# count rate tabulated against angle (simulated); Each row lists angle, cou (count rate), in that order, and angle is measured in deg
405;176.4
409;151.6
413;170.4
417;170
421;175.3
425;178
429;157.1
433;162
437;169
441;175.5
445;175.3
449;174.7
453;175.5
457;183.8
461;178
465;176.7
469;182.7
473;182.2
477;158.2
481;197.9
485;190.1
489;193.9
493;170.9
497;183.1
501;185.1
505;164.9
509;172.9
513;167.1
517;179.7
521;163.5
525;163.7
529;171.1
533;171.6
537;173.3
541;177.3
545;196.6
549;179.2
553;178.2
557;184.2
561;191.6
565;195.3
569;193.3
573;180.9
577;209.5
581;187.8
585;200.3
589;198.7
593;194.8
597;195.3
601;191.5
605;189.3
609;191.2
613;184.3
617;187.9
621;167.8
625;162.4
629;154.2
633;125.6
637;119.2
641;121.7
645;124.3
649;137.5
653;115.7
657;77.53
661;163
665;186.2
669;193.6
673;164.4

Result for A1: 169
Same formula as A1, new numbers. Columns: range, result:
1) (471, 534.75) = 176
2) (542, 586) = 190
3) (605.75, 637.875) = 164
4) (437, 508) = 179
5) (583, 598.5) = 197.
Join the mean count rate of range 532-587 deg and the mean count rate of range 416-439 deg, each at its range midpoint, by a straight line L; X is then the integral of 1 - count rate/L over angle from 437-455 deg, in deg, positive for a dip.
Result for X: -0.4 deg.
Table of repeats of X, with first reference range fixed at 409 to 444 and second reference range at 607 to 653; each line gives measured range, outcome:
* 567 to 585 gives -4.4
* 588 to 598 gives -2.7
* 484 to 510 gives -2.8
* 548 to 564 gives -2.7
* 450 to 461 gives -0.8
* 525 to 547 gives -2.4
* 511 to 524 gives -0.7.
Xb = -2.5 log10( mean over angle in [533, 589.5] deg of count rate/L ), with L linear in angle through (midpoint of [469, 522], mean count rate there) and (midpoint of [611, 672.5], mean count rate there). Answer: -0.15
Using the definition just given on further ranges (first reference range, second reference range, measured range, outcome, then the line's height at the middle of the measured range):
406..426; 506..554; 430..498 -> -0.04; 171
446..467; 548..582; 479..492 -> -0.07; 181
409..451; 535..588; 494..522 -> 0.04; 181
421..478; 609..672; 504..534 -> -0.03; 165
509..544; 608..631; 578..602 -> -0.13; 173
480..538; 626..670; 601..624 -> -0.24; 147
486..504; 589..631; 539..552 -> -0.01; 183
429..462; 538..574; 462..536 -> 0.02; 179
